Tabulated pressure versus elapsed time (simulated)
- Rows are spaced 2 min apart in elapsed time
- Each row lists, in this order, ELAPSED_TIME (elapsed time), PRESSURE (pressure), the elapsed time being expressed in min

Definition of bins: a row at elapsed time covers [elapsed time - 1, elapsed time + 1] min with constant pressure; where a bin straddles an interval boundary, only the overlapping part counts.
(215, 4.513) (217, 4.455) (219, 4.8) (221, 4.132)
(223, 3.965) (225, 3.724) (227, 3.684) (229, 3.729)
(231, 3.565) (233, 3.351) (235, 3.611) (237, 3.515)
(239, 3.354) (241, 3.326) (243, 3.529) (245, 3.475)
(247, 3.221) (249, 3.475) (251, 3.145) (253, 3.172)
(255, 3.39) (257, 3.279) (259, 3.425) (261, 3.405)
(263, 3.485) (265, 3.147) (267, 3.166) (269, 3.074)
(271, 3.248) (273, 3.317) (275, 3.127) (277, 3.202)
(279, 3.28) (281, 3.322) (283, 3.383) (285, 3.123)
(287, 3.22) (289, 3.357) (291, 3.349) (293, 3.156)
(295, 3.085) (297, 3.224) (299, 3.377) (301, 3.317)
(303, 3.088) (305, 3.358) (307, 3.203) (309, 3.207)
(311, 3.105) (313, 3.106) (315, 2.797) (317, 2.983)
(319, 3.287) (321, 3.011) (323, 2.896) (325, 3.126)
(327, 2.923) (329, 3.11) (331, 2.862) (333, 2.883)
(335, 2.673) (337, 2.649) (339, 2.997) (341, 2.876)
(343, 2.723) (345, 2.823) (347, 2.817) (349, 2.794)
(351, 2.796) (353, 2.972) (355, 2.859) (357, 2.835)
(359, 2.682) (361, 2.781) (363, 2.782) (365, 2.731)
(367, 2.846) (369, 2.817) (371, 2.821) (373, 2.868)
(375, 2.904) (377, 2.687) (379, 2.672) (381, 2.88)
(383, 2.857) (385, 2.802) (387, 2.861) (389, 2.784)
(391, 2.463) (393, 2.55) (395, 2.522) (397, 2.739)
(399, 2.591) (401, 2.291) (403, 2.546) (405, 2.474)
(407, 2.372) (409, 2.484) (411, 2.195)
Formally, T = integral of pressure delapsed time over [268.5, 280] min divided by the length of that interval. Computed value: 3.21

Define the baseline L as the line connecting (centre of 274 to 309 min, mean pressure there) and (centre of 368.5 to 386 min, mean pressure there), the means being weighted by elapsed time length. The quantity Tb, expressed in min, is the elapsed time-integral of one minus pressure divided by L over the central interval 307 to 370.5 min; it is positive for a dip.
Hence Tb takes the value 2.3 min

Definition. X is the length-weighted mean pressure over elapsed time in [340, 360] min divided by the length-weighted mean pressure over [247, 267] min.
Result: 0.85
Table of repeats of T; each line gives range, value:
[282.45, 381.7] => 2.97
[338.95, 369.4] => 2.82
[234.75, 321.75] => 3.26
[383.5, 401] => 2.65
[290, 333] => 3.12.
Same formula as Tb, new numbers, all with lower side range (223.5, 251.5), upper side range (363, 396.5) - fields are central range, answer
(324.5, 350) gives 1.0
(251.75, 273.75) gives 0.5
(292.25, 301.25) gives -0.1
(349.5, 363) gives 0.3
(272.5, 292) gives 0.0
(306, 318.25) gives 0.1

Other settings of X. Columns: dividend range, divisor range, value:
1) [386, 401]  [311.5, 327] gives 0.87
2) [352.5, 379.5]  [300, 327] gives 0.90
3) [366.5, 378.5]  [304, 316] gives 0.90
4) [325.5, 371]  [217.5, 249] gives 0.77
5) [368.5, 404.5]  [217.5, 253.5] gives 0.75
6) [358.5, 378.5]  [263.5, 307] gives 0.86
